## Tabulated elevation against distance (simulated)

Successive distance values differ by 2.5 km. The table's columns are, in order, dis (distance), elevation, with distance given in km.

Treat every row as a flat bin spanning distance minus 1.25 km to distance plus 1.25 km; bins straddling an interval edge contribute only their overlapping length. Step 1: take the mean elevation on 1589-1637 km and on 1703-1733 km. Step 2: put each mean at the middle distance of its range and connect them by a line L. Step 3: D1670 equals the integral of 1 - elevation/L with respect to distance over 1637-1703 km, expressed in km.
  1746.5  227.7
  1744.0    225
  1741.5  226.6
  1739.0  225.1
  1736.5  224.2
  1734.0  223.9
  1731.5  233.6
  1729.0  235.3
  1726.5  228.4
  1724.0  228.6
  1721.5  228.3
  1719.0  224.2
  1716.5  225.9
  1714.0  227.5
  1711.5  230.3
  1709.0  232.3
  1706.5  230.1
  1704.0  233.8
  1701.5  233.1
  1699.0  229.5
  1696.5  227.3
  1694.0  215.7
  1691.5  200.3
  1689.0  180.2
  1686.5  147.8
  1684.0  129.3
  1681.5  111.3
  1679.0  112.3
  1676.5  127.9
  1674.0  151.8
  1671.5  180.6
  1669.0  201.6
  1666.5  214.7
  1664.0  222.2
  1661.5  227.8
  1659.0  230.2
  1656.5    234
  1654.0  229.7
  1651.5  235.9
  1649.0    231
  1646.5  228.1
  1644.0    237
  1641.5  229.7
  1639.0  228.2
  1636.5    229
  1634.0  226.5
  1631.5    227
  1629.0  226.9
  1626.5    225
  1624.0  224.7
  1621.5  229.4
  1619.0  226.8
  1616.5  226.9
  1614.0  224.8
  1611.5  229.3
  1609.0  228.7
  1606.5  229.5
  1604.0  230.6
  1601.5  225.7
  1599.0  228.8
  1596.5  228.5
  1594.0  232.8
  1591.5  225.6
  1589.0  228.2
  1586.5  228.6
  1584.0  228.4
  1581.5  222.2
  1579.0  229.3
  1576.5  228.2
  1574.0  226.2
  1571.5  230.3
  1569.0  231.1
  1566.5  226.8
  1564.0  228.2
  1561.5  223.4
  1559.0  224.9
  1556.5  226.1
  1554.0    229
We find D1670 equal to 8.2 km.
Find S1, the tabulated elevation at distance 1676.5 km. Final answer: 127.9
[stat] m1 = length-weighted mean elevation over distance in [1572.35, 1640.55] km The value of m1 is 228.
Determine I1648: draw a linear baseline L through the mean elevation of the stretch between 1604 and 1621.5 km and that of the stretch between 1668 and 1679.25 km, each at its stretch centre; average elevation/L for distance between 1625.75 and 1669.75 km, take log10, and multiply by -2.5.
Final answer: -0.214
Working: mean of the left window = 228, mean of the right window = 158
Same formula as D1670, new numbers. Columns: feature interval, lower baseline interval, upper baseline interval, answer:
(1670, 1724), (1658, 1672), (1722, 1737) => 6.60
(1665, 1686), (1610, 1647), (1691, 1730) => 6.77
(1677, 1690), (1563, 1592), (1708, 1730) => 5.33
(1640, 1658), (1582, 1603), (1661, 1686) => -4.66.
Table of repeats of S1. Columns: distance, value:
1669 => 201.6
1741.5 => 226.6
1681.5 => 111.3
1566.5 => 226.8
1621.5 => 229.4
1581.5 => 222.2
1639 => 228.2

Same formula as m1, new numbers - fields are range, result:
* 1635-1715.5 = 206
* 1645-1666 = 229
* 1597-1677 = 221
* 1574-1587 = 227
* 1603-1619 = 228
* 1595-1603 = 228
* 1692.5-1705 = 227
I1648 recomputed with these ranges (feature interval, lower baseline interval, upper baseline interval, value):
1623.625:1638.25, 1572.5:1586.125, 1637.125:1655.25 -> 0.02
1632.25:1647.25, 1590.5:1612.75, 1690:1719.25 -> -0.01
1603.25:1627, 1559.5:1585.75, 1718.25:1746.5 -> 0.00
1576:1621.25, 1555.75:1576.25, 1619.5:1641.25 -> 0.00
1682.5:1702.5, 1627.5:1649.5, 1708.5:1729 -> 0.18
